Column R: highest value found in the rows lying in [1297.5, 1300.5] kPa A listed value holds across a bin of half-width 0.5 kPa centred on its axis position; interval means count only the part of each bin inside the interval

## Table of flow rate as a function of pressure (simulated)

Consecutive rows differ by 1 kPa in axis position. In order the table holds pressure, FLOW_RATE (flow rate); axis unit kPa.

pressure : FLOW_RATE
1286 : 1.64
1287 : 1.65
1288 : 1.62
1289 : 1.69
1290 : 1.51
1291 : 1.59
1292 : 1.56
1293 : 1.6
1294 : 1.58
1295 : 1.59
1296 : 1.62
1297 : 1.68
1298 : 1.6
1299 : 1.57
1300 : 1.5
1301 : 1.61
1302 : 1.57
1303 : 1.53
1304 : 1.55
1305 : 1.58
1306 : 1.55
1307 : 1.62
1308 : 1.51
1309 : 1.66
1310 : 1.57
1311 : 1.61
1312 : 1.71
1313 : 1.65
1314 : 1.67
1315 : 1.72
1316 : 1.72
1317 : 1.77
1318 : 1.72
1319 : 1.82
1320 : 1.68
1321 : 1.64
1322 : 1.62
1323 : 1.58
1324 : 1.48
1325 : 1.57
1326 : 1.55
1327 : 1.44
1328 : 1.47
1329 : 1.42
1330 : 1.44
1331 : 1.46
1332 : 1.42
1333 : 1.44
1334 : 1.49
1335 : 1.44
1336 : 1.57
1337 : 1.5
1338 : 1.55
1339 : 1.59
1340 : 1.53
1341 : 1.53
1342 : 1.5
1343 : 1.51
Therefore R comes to 1.6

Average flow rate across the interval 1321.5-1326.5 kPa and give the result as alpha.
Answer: 1.56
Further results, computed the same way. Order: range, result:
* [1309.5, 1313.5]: 1.64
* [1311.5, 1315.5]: 1.69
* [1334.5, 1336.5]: 1.5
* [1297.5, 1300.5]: 1.56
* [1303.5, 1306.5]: 1.56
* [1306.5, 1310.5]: 1.59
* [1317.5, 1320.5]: 1.74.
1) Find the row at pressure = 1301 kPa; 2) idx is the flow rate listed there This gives 1.61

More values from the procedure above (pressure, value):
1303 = 1.53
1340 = 1.53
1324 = 1.48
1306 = 1.55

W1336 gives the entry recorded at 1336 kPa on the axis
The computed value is 1.57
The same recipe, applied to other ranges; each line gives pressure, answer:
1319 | 1.82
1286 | 1.64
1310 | 1.57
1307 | 1.62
